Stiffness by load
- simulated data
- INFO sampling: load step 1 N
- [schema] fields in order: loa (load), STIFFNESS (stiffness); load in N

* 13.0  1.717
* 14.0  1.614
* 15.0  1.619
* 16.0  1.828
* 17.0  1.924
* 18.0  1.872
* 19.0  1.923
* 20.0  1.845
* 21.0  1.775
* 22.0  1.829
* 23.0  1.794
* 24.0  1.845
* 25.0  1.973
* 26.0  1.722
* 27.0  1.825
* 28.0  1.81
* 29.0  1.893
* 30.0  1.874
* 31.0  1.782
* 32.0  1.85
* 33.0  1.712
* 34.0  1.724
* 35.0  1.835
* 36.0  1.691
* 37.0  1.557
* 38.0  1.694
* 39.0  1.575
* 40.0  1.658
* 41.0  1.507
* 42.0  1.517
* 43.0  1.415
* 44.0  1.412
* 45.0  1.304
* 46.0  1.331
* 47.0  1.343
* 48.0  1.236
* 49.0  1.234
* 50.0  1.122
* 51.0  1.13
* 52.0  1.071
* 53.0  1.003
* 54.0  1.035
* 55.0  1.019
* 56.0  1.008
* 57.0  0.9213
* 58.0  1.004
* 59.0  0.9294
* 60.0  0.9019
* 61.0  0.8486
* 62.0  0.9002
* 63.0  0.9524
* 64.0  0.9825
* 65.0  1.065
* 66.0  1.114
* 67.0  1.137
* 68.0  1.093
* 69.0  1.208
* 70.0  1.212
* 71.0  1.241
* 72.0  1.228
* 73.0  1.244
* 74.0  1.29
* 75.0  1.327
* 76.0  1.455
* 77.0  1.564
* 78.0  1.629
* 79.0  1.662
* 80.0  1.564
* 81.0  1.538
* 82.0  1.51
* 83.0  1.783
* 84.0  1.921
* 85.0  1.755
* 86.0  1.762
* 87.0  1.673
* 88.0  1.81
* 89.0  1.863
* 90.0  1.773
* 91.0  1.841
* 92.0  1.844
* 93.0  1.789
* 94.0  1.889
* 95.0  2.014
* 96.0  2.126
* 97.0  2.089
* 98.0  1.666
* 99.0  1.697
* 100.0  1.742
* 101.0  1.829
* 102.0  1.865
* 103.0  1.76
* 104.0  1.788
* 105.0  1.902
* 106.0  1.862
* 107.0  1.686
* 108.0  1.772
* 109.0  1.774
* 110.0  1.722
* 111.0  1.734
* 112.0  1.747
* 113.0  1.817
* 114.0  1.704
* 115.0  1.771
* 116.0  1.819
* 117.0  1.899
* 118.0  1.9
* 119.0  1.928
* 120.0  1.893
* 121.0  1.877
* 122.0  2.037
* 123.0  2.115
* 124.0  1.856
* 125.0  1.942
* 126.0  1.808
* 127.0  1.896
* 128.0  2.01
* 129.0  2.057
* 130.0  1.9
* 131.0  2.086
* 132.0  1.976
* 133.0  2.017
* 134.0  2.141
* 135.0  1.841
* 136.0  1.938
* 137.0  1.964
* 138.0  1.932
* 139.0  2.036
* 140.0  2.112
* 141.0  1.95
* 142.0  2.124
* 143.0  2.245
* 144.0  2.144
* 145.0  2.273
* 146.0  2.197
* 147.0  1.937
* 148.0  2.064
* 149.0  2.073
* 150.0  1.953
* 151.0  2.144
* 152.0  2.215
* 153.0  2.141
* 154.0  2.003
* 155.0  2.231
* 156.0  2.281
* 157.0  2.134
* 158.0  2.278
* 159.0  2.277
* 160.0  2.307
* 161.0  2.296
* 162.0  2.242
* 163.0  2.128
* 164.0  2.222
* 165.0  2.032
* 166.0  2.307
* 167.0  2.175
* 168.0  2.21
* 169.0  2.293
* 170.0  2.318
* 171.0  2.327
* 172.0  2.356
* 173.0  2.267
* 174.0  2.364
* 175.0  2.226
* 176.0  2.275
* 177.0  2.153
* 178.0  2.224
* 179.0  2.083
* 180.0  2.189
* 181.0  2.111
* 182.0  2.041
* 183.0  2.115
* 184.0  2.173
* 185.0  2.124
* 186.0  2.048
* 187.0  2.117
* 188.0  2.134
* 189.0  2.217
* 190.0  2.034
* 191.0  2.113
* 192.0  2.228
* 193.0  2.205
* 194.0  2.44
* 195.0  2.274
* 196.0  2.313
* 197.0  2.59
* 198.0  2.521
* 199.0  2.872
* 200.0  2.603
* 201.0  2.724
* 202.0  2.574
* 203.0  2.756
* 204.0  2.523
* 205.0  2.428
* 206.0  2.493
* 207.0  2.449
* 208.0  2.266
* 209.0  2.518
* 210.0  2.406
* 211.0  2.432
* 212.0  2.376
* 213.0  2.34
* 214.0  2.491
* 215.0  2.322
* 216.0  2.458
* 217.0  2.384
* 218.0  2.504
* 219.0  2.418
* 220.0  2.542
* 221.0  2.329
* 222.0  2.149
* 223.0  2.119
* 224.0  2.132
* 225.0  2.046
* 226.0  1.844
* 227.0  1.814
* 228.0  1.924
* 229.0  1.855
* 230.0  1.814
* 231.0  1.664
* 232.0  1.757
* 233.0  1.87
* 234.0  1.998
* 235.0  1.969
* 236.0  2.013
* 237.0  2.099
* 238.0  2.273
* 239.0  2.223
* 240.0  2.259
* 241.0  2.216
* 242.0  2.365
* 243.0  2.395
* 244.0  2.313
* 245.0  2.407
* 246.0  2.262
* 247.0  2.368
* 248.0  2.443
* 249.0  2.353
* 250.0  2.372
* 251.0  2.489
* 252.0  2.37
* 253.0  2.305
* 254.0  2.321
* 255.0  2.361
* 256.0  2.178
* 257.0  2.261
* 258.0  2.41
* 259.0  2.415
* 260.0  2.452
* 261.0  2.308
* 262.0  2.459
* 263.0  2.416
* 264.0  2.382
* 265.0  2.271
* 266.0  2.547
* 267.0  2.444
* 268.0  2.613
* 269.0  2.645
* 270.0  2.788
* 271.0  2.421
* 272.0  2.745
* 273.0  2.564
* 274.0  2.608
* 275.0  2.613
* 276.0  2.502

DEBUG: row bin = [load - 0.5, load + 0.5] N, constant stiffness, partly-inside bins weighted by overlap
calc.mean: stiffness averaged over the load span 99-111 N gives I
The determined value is 1.78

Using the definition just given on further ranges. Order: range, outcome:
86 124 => 1.84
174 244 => 2.25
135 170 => 2.14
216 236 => 2.07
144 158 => 2.13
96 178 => 2.03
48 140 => 1.61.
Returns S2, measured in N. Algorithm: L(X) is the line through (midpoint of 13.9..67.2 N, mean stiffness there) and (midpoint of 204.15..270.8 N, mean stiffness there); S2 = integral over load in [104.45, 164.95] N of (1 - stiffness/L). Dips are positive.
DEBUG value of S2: -4.9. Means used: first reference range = 1.45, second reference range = 2.29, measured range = 2.01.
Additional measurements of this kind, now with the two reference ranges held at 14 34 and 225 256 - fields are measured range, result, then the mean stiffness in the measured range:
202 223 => -3.12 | 2.43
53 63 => 4.90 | 0.955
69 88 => 3.84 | 1.52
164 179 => -1.44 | 2.25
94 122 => 1.66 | 1.83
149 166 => -1.30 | 2.18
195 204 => -2.16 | 2.59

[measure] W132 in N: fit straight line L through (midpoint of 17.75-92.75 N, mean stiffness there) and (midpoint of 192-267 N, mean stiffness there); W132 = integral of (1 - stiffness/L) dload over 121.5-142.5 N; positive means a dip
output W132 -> -1.69 N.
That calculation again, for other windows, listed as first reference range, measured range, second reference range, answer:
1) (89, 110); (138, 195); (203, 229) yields -1.9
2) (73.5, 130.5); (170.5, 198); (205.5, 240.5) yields -2.1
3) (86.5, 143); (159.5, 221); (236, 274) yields -4.6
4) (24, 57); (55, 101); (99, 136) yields 6.4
